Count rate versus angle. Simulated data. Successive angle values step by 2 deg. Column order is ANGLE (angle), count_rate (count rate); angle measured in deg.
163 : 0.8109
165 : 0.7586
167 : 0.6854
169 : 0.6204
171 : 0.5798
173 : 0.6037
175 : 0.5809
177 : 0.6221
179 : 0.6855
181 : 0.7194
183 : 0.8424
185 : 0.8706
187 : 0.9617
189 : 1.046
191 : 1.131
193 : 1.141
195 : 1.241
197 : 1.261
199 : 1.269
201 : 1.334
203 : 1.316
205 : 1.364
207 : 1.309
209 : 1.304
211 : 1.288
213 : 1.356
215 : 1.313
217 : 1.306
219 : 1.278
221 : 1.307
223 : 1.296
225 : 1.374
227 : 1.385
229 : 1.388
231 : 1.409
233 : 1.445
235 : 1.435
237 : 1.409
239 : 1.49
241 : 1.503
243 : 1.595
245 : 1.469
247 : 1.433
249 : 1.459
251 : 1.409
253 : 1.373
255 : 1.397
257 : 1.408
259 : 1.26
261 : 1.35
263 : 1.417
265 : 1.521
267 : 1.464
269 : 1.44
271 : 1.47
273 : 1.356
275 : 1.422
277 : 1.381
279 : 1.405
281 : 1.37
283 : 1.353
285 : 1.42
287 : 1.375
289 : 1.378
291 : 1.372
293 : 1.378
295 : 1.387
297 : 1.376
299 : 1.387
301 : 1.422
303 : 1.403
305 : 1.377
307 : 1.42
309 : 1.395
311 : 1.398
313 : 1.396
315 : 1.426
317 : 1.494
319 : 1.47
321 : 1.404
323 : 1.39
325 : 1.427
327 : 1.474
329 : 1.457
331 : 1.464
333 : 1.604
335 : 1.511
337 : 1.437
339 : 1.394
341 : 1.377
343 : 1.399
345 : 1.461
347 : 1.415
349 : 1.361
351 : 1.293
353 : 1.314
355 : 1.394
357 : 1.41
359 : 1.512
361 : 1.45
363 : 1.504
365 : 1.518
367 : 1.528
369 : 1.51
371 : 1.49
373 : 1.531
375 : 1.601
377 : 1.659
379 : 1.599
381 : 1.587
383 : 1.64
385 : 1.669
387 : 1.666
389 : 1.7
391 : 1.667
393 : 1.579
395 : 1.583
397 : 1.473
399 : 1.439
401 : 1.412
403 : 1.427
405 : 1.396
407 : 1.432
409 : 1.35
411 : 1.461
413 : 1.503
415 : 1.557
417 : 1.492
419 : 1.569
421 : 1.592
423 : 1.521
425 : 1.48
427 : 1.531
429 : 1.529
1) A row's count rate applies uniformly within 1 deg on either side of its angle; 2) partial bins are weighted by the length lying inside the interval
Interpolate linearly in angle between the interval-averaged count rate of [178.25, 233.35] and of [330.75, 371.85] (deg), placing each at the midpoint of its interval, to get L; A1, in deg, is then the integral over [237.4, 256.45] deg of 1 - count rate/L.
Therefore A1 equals -2.7 deg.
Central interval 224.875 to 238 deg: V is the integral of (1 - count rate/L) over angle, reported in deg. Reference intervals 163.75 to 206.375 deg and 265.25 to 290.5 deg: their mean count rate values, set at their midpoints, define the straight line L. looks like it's -2.7 deg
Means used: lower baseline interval 0.937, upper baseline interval 1.41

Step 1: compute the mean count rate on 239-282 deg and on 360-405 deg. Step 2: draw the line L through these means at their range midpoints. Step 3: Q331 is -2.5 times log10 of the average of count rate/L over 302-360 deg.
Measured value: 0.06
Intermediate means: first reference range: 1.43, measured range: 1.42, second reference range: 1.55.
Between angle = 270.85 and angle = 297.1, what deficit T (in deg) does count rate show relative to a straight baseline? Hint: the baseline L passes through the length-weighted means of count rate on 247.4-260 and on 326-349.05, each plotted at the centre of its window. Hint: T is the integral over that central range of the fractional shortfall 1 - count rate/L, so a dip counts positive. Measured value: 0.4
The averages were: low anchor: 1.39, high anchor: 1.45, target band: 1.39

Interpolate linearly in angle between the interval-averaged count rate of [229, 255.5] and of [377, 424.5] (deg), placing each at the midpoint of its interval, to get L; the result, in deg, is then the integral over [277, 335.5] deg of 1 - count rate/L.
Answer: 2.6 deg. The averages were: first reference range 1.45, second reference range 1.54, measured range 1.42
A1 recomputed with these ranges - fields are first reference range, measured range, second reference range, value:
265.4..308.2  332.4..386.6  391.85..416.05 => -1.7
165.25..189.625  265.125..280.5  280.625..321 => -2.2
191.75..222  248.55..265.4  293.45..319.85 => -0.5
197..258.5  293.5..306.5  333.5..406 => 0.4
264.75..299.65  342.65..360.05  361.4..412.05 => 1.1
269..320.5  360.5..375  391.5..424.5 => -0.5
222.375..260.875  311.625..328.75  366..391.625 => 1.0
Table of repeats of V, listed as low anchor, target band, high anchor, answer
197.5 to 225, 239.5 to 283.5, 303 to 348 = -1.82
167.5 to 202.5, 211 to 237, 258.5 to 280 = -4.83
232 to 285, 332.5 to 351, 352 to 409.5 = 0.77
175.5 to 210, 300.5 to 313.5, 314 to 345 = -0.13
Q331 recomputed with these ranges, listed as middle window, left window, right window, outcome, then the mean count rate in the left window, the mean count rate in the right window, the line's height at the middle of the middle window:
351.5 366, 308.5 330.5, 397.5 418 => 0.00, 1.43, 1.45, 1.44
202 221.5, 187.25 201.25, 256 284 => -0.07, 1.18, 1.4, 1.23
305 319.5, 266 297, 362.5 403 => 0.02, 1.4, 1.57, 1.45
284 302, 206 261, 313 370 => 0.02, 1.38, 1.44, 1.42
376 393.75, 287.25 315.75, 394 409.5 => -0.15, 1.39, 1.44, 1.43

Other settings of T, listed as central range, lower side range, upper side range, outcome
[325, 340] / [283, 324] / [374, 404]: -0.1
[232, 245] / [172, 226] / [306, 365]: -2.9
